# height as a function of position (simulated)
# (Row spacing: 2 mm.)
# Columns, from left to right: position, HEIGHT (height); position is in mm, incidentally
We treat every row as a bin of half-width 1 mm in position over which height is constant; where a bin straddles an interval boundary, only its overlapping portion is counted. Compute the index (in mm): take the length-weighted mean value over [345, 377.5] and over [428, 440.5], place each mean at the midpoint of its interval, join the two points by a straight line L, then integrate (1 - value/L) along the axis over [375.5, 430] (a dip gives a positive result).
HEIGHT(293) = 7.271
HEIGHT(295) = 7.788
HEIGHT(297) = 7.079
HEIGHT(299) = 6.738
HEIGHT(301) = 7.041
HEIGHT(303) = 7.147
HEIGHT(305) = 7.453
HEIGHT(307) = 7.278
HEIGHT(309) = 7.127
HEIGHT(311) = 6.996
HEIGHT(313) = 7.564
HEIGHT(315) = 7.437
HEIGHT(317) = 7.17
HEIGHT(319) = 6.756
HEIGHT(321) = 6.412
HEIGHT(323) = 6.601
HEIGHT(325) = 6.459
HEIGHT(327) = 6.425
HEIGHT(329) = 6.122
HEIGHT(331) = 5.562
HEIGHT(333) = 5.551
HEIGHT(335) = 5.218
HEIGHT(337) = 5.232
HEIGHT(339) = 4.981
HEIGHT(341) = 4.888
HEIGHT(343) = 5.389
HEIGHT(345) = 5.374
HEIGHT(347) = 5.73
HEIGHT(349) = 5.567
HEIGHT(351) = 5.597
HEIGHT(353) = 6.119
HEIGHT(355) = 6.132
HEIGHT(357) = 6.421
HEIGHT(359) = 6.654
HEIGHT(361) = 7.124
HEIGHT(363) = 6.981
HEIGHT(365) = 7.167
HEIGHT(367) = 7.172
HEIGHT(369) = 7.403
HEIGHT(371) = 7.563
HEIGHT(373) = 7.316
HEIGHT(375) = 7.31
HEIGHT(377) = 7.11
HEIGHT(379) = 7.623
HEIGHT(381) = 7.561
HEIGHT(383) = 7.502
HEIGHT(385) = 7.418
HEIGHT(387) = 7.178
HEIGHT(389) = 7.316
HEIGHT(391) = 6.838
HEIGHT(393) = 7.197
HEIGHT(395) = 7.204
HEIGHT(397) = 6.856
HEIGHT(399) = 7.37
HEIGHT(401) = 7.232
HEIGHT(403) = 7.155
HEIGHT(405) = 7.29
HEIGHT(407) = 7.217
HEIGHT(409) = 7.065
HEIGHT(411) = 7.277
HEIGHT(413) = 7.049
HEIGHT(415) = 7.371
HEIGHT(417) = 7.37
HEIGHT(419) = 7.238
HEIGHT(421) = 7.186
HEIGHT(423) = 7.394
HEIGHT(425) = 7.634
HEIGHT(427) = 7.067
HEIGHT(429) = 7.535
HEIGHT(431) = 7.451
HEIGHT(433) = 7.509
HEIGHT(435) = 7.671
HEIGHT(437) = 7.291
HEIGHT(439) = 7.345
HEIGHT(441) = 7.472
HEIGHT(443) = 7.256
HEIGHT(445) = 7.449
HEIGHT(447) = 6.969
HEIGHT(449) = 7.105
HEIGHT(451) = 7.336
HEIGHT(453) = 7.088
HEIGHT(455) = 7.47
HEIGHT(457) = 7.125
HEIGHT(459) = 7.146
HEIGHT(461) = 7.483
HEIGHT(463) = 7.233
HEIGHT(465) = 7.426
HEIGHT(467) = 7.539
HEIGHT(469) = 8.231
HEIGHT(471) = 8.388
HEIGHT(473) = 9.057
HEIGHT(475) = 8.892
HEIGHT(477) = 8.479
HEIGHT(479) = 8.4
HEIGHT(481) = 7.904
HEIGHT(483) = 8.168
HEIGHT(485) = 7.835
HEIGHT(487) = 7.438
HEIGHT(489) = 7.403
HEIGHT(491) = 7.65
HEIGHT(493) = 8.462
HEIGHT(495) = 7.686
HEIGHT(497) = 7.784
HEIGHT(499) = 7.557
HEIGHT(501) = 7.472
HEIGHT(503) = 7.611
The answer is -1.2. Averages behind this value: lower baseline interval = 6.66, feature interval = 7.27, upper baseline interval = 7.47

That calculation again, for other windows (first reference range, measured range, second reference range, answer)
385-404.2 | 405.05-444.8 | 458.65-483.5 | 0.93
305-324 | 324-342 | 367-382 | 3.91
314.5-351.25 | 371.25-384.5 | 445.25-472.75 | -1.95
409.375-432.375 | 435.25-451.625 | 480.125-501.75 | 0.37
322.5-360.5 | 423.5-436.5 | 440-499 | -0.63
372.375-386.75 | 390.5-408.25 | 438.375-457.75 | 0.48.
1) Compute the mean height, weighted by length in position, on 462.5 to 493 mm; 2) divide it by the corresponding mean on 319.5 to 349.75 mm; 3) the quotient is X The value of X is 1.40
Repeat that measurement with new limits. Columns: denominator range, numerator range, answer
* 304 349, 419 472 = 1.19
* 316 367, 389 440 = 1.19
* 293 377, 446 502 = 1.18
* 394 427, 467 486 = 1.15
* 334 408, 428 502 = 1.15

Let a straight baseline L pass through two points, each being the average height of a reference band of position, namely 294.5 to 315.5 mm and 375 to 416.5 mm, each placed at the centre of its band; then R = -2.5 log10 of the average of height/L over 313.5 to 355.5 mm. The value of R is 0.21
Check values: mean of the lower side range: 7.22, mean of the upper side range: 7.24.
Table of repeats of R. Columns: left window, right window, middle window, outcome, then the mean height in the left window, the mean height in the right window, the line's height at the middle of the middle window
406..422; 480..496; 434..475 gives 0.00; 7.22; 7.82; 7.55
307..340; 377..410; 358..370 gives -0.03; 6.38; 7.25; 6.88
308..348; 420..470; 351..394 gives -0.07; 6.15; 7.38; 6.62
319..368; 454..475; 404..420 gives -0.03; 6.05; 7.77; 7.02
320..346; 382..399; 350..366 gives -0.03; 5.71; 7.2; 6.36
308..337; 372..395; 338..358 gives 0.21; 6.48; 7.3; 6.83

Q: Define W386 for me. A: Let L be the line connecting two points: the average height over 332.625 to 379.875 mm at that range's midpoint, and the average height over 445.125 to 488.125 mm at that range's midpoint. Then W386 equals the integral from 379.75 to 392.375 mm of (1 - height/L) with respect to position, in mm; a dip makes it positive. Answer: -1.1 mm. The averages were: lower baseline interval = 6.32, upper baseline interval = 7.74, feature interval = 7.31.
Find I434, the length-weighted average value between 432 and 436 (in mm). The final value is 7.59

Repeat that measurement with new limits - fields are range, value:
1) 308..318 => 7.26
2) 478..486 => 8.08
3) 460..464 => 7.36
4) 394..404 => 7.16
